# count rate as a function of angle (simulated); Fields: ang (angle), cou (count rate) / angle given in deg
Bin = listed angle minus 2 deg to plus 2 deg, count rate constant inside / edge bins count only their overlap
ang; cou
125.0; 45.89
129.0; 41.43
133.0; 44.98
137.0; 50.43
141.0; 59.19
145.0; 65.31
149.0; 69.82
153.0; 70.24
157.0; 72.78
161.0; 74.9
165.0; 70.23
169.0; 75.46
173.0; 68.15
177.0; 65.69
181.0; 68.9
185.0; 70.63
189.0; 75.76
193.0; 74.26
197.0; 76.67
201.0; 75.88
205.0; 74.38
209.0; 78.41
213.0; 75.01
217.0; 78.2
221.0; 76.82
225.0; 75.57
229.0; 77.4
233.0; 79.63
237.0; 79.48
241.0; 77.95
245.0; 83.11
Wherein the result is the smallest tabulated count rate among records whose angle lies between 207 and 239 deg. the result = 75.01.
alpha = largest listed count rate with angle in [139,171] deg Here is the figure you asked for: 75.46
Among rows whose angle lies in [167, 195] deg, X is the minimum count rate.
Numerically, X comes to 65.69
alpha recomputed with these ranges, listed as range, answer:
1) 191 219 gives 78.41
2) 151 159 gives 72.78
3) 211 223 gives 78.2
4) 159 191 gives 75.76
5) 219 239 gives 79.63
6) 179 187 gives 70.63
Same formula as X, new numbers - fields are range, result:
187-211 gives 74.26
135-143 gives 50.43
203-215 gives 74.38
